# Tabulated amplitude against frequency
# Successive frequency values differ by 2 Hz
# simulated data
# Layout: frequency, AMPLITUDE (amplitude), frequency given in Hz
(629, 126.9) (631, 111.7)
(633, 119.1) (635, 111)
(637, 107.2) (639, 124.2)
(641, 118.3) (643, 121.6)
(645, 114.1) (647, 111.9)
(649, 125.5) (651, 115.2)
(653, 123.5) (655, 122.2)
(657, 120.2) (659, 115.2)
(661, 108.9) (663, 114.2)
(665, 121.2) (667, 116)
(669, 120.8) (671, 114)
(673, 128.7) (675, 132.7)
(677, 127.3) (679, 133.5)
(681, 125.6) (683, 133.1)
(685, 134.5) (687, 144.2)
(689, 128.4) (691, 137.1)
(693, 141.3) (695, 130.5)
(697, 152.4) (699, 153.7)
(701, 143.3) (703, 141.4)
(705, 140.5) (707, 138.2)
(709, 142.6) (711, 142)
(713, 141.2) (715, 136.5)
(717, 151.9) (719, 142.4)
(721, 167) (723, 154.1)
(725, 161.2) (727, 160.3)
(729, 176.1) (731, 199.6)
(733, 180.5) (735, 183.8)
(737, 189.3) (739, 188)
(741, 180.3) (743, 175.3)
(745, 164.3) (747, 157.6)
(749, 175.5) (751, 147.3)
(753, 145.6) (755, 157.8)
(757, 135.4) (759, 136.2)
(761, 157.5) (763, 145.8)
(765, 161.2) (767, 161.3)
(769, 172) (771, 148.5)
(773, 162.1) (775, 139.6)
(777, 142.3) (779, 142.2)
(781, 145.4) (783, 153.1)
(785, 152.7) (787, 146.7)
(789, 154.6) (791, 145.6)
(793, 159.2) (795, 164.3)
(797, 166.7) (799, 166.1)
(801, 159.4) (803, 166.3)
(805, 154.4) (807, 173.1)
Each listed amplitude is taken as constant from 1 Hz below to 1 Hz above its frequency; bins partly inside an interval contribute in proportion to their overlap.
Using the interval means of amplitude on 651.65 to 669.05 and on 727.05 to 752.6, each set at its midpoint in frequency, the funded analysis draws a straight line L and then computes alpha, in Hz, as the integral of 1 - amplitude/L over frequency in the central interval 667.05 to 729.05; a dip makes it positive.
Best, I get 2.0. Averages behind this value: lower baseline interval 118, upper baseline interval 175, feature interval 140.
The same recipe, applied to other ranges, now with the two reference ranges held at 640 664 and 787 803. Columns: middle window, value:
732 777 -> -4.5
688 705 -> -1.4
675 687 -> -0.6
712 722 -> -0.8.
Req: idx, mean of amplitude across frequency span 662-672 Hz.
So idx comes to 117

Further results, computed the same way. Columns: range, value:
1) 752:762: 146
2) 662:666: 118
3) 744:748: 161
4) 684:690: 136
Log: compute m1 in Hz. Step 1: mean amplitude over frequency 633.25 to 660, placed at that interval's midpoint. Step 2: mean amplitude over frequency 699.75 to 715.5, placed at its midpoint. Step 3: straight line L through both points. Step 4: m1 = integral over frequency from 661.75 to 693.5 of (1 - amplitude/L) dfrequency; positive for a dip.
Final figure 0.43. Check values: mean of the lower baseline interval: 118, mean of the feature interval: 128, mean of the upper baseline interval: 141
